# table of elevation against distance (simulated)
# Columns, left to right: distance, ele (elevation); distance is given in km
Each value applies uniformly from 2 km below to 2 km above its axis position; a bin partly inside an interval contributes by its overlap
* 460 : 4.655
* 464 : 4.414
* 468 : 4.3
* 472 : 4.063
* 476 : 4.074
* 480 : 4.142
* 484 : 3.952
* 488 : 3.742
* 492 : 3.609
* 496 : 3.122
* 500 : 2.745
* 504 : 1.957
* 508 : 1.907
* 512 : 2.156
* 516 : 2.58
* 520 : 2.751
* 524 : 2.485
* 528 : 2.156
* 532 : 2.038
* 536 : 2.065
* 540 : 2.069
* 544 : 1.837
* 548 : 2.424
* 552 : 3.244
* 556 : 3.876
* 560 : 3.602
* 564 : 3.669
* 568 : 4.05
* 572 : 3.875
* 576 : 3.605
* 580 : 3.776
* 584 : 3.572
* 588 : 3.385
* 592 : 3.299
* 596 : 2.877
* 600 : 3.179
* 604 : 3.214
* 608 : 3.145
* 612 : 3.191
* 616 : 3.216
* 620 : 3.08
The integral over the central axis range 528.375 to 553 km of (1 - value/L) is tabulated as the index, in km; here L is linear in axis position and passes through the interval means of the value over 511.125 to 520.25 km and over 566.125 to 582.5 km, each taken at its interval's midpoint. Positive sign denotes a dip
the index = 6.7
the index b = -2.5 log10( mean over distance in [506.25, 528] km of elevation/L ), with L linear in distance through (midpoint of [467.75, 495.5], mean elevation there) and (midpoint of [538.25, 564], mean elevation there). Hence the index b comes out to 0.39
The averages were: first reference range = 3.92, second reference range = 2.91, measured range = 2.36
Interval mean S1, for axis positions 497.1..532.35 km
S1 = 2.34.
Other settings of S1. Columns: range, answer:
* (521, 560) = 2.53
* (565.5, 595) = 3.63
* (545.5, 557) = 3.06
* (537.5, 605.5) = 3.26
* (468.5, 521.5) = 3.17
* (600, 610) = 3.18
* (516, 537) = 2.34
